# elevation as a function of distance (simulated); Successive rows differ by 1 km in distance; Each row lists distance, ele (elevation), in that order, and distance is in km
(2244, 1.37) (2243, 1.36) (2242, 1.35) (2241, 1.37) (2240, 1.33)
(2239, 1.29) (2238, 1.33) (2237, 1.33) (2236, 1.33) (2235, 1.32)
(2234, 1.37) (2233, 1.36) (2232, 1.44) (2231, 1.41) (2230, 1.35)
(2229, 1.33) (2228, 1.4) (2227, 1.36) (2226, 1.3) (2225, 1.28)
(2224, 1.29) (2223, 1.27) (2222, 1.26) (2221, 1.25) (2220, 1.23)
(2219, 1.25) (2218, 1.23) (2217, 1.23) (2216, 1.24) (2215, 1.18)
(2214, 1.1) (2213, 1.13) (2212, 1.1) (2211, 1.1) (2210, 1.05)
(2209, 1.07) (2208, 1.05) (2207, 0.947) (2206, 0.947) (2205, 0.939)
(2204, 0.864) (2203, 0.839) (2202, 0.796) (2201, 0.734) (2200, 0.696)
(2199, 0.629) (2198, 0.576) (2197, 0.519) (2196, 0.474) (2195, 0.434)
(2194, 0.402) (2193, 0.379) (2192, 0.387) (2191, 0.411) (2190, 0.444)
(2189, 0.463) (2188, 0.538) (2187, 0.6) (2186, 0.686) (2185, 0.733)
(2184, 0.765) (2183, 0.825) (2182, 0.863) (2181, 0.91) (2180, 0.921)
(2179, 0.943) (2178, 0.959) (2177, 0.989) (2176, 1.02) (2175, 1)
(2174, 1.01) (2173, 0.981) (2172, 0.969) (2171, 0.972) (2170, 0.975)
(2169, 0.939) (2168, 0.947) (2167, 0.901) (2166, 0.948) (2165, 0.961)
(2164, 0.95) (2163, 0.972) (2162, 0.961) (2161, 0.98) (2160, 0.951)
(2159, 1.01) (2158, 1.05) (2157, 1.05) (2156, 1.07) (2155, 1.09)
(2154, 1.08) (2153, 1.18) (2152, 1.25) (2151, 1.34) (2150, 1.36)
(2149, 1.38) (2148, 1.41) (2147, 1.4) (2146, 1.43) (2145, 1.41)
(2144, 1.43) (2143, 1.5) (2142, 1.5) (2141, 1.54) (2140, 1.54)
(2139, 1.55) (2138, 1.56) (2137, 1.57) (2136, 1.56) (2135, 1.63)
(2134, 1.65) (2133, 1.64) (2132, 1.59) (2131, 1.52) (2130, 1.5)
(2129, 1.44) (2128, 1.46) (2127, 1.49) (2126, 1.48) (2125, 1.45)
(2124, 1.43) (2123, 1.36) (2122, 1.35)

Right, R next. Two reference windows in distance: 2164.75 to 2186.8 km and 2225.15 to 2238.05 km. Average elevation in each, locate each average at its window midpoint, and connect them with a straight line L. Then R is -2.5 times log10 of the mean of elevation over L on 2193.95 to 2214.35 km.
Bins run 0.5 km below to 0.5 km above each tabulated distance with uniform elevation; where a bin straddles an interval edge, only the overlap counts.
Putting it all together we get 0.346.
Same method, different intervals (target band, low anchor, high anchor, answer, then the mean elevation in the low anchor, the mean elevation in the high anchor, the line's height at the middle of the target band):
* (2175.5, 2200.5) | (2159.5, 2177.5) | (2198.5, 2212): 0.38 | 0.968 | 0.905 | 0.934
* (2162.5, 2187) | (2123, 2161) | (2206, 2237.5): 0.40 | 1.39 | 1.24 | 1.33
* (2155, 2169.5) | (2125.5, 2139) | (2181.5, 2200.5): 0.07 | 1.55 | 0.57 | 1.05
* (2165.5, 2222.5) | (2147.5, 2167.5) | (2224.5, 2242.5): 0.36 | 1.09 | 1.35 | 1.22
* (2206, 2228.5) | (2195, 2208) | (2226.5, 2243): -0.16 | 0.746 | 1.35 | 1.03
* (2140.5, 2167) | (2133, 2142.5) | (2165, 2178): 0.09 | 1.57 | 0.97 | 1.29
